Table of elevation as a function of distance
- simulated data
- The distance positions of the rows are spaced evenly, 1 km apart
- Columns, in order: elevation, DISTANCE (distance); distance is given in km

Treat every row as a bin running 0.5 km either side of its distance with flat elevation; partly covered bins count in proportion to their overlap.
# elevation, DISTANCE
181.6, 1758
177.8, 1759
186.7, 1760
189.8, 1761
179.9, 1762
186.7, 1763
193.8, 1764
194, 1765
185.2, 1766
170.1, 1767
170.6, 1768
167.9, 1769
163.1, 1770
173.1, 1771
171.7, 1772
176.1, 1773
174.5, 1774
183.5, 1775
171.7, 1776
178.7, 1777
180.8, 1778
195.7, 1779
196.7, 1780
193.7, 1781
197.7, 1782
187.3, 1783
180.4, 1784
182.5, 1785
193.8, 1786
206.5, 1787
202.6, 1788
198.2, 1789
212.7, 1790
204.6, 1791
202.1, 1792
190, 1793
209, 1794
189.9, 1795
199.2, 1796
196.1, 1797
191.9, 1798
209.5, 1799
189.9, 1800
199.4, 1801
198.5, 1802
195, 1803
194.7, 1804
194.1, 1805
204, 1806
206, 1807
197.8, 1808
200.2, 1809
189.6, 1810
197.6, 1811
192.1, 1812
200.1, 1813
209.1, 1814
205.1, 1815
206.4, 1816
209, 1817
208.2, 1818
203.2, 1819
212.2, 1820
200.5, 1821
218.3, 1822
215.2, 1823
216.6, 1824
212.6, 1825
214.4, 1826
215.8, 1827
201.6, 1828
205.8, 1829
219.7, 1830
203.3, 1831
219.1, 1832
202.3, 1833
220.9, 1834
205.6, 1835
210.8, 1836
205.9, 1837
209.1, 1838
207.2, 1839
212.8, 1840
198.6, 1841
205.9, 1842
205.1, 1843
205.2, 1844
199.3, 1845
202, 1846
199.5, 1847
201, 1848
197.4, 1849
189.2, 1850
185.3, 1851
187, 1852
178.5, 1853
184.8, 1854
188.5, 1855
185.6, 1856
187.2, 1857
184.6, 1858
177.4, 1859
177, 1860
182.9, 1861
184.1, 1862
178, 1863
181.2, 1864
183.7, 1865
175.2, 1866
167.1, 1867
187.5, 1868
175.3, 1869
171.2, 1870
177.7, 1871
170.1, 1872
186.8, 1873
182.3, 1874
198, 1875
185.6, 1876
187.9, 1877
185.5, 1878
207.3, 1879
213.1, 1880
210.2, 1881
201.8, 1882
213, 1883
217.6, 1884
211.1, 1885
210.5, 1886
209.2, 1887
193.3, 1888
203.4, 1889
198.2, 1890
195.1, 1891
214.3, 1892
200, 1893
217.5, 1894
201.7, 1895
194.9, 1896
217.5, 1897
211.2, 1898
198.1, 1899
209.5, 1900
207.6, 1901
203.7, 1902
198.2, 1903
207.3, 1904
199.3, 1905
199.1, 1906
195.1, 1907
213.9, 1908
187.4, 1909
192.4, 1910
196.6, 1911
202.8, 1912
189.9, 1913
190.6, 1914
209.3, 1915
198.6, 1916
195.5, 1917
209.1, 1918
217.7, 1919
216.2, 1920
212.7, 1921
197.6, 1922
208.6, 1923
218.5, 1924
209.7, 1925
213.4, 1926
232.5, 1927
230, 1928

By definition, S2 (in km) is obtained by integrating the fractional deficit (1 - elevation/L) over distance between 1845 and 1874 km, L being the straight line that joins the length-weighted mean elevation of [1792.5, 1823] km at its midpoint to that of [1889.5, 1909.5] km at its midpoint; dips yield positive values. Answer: 2.6 km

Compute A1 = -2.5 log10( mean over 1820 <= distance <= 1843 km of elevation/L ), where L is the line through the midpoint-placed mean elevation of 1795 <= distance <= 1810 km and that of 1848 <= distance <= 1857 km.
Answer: -0.10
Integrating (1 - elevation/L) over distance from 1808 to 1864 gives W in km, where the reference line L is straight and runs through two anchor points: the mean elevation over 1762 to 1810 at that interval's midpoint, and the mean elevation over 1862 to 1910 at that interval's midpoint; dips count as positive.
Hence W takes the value -2.0 km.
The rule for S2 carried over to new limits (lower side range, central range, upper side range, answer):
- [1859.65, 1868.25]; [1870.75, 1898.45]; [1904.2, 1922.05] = -1.8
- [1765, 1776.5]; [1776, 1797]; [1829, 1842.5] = -1.4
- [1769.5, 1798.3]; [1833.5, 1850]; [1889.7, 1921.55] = -0.7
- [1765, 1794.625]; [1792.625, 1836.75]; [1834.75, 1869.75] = -3.5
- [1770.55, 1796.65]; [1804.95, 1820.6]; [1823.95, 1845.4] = -0.1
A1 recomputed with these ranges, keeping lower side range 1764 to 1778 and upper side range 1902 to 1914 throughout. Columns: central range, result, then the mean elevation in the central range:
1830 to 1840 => -0.13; 210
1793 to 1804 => -0.10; 197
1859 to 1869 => 0.07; 179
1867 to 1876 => 0.07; 181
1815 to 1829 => -0.14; 210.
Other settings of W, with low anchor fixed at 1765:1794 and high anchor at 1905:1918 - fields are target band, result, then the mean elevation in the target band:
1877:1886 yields -0.5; 207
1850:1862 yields 0.6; 184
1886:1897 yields -0.4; 204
